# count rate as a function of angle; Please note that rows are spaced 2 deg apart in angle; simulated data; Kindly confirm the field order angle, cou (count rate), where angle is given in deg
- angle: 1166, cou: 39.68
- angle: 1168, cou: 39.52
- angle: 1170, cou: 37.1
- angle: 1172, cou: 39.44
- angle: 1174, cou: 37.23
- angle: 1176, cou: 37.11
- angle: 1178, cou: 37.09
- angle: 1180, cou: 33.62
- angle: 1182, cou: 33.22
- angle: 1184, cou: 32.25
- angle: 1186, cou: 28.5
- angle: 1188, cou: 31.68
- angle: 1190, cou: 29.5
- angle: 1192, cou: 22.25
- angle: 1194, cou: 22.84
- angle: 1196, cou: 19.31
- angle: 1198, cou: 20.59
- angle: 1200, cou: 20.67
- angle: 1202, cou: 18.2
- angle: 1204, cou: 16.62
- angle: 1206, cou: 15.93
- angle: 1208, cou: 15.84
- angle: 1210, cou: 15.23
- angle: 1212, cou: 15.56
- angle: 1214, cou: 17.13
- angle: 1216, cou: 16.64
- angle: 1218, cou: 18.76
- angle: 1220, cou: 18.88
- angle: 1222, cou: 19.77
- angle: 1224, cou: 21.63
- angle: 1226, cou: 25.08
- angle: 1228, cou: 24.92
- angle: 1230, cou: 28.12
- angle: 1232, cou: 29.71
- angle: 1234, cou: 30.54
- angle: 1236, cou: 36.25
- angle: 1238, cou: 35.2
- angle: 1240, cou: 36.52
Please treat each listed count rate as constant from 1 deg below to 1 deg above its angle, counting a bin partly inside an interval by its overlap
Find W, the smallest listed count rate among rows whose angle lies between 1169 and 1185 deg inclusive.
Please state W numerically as 32.25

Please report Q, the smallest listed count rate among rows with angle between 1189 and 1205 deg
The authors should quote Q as 16.62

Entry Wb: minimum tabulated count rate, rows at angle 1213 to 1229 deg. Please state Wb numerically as 16.64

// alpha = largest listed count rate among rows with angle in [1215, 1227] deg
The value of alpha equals 25.08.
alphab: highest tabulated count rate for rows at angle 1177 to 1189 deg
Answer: 37.09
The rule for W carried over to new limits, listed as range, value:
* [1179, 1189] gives 28.5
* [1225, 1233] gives 24.92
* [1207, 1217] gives 15.23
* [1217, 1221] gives 18.76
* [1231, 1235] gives 29.71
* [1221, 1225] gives 19.77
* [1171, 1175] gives 37.23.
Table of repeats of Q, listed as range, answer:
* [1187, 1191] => 29.5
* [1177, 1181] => 33.62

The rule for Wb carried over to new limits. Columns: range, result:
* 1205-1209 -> 15.84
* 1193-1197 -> 19.31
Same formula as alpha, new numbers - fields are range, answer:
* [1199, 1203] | 20.67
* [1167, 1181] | 39.52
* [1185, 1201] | 31.68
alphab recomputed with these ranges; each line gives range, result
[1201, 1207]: 18.2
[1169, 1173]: 39.44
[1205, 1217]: 17.13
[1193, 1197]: 22.84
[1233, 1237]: 36.25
